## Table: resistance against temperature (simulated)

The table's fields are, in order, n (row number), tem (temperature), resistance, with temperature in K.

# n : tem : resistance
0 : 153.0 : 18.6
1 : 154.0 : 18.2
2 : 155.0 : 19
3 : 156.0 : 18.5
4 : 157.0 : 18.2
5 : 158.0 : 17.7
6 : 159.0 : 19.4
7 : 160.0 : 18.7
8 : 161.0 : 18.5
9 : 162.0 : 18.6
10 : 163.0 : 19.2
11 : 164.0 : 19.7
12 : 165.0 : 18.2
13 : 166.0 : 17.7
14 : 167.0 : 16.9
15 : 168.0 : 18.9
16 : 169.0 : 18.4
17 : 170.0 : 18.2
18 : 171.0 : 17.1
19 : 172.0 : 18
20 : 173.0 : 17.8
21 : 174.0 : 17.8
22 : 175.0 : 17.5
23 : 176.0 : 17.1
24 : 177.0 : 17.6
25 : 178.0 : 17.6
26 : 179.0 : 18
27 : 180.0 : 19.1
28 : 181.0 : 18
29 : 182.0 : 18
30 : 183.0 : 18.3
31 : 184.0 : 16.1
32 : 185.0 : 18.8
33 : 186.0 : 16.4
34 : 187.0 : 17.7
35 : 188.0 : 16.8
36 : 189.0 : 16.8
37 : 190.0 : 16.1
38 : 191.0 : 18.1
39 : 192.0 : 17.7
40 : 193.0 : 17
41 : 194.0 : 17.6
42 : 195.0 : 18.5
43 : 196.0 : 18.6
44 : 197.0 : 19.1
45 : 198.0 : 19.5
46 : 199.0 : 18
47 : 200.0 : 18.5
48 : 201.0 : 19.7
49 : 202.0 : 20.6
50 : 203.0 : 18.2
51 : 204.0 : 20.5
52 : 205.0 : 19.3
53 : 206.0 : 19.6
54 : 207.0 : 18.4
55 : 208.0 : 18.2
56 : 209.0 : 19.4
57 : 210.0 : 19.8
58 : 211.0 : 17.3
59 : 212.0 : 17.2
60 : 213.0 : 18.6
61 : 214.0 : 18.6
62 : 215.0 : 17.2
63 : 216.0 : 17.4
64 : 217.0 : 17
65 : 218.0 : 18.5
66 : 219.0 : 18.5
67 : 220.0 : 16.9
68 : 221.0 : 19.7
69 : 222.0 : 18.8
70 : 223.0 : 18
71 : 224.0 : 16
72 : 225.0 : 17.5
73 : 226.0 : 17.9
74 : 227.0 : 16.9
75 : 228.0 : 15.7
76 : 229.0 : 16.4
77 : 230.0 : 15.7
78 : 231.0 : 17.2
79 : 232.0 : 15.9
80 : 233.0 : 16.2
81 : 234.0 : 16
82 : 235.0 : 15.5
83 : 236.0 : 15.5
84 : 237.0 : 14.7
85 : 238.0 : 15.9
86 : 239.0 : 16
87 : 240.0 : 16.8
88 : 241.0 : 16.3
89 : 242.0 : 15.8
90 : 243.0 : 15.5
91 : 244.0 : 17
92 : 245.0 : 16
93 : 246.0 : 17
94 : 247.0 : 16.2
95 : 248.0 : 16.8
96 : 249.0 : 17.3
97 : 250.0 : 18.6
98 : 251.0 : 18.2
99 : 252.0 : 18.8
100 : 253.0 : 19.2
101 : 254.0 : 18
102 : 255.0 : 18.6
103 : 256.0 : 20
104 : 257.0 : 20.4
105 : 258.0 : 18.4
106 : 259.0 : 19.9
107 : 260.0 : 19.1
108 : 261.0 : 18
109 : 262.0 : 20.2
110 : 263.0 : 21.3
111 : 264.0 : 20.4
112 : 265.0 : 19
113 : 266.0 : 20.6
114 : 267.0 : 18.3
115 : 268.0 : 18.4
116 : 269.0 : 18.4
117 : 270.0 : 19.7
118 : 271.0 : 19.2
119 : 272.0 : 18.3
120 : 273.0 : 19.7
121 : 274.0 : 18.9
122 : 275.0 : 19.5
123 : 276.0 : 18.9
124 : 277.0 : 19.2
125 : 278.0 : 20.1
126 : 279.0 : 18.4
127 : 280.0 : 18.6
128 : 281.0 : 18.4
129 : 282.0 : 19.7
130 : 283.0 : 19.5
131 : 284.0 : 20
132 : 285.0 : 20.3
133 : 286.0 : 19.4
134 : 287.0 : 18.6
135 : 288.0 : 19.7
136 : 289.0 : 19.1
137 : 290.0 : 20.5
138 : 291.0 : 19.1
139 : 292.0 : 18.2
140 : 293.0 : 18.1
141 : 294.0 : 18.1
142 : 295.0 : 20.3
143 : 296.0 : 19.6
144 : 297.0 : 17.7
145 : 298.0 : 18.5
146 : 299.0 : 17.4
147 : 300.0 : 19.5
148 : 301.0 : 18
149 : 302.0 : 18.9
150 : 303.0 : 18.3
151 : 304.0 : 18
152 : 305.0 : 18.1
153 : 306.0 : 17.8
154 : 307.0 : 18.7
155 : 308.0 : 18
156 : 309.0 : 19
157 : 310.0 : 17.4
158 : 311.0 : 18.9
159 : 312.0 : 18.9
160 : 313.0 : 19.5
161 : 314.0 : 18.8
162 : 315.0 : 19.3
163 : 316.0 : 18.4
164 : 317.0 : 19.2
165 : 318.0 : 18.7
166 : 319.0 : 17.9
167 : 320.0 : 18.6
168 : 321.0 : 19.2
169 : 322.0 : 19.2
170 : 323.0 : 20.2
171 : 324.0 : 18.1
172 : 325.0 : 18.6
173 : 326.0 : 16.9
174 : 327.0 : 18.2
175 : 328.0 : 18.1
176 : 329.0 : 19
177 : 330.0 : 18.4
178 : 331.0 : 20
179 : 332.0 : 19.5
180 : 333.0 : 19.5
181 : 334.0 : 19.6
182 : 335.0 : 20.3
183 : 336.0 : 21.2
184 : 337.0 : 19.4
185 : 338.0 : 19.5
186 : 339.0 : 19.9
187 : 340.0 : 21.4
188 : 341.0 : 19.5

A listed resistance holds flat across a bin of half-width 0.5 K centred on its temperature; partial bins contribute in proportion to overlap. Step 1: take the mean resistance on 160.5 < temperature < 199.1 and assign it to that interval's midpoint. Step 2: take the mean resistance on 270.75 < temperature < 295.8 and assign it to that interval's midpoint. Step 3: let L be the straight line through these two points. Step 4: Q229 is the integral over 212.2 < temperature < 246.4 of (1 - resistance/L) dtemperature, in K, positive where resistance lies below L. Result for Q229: 3.1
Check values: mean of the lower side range 17.9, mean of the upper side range 19.2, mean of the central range 16.8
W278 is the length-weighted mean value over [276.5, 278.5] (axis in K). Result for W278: 19.6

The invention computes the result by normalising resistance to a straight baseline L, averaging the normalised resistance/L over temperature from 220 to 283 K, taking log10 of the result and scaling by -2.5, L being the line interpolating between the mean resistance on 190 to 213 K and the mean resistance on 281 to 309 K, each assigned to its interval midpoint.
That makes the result 0.05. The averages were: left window 18.6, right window 18.8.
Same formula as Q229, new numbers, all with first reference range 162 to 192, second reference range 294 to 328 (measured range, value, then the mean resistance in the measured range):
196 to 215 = -0.95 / 18.9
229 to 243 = 1.69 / 16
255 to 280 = -1.34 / 19.3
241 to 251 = 0.80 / 16.7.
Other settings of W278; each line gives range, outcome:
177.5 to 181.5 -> 18.2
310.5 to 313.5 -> 19.1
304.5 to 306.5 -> 18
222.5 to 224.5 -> 17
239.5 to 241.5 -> 16.6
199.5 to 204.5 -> 19.5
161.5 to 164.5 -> 19.2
